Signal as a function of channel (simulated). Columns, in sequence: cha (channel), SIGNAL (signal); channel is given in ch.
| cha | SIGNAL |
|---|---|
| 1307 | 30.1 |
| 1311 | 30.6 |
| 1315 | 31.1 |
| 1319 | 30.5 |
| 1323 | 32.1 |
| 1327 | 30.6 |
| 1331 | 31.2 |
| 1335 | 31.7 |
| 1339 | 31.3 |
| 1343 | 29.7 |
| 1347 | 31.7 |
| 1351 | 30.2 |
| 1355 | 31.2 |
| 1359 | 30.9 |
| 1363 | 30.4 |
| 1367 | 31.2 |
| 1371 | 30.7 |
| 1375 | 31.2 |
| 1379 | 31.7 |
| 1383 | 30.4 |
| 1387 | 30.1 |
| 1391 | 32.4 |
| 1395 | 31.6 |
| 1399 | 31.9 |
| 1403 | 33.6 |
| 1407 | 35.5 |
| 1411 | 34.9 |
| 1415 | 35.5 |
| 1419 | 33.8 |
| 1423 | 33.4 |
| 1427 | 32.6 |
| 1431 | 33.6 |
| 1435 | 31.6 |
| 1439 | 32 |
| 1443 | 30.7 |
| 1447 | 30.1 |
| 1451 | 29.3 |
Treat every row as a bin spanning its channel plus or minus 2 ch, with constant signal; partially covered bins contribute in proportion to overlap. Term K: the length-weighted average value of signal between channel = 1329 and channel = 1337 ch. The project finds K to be 31.4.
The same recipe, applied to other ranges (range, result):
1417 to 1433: 33.3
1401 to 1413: 34.7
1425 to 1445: 32.1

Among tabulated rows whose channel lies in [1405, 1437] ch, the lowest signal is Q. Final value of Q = 31.6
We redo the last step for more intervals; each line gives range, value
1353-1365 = 30.4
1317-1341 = 30.5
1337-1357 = 29.7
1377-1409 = 30.1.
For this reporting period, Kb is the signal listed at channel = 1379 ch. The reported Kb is 31.7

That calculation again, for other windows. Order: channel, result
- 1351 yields 30.2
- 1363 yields 30.4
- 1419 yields 33.8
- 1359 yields 30.9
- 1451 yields 29.3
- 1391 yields 32.4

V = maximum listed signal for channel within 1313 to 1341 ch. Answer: 32.1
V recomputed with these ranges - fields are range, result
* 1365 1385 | 31.7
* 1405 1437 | 35.5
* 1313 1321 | 31.1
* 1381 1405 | 33.6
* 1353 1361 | 31.2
